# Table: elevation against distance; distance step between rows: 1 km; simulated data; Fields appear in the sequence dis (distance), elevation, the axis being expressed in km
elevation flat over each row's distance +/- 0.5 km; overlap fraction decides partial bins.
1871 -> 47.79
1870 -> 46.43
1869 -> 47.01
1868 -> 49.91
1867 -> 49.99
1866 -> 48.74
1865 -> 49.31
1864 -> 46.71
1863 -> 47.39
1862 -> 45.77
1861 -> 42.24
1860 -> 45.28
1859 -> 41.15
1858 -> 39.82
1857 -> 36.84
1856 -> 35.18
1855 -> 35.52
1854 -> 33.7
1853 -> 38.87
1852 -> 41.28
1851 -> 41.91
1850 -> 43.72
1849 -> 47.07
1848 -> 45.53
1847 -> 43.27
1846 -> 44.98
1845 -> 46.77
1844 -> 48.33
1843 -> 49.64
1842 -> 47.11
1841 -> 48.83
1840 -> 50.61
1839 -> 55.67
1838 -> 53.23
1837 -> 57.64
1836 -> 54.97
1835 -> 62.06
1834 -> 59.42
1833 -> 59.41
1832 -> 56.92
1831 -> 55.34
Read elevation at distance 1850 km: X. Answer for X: 43.72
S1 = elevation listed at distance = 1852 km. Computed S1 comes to 41.28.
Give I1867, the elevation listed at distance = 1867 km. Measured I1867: 49.99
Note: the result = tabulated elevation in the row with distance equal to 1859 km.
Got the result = 41.15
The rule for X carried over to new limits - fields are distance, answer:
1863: 47.39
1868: 49.91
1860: 45.28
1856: 35.18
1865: 49.31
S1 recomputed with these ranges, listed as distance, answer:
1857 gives 36.84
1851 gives 41.91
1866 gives 48.74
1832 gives 56.92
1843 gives 49.64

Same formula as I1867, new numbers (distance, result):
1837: 57.64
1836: 54.97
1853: 38.87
